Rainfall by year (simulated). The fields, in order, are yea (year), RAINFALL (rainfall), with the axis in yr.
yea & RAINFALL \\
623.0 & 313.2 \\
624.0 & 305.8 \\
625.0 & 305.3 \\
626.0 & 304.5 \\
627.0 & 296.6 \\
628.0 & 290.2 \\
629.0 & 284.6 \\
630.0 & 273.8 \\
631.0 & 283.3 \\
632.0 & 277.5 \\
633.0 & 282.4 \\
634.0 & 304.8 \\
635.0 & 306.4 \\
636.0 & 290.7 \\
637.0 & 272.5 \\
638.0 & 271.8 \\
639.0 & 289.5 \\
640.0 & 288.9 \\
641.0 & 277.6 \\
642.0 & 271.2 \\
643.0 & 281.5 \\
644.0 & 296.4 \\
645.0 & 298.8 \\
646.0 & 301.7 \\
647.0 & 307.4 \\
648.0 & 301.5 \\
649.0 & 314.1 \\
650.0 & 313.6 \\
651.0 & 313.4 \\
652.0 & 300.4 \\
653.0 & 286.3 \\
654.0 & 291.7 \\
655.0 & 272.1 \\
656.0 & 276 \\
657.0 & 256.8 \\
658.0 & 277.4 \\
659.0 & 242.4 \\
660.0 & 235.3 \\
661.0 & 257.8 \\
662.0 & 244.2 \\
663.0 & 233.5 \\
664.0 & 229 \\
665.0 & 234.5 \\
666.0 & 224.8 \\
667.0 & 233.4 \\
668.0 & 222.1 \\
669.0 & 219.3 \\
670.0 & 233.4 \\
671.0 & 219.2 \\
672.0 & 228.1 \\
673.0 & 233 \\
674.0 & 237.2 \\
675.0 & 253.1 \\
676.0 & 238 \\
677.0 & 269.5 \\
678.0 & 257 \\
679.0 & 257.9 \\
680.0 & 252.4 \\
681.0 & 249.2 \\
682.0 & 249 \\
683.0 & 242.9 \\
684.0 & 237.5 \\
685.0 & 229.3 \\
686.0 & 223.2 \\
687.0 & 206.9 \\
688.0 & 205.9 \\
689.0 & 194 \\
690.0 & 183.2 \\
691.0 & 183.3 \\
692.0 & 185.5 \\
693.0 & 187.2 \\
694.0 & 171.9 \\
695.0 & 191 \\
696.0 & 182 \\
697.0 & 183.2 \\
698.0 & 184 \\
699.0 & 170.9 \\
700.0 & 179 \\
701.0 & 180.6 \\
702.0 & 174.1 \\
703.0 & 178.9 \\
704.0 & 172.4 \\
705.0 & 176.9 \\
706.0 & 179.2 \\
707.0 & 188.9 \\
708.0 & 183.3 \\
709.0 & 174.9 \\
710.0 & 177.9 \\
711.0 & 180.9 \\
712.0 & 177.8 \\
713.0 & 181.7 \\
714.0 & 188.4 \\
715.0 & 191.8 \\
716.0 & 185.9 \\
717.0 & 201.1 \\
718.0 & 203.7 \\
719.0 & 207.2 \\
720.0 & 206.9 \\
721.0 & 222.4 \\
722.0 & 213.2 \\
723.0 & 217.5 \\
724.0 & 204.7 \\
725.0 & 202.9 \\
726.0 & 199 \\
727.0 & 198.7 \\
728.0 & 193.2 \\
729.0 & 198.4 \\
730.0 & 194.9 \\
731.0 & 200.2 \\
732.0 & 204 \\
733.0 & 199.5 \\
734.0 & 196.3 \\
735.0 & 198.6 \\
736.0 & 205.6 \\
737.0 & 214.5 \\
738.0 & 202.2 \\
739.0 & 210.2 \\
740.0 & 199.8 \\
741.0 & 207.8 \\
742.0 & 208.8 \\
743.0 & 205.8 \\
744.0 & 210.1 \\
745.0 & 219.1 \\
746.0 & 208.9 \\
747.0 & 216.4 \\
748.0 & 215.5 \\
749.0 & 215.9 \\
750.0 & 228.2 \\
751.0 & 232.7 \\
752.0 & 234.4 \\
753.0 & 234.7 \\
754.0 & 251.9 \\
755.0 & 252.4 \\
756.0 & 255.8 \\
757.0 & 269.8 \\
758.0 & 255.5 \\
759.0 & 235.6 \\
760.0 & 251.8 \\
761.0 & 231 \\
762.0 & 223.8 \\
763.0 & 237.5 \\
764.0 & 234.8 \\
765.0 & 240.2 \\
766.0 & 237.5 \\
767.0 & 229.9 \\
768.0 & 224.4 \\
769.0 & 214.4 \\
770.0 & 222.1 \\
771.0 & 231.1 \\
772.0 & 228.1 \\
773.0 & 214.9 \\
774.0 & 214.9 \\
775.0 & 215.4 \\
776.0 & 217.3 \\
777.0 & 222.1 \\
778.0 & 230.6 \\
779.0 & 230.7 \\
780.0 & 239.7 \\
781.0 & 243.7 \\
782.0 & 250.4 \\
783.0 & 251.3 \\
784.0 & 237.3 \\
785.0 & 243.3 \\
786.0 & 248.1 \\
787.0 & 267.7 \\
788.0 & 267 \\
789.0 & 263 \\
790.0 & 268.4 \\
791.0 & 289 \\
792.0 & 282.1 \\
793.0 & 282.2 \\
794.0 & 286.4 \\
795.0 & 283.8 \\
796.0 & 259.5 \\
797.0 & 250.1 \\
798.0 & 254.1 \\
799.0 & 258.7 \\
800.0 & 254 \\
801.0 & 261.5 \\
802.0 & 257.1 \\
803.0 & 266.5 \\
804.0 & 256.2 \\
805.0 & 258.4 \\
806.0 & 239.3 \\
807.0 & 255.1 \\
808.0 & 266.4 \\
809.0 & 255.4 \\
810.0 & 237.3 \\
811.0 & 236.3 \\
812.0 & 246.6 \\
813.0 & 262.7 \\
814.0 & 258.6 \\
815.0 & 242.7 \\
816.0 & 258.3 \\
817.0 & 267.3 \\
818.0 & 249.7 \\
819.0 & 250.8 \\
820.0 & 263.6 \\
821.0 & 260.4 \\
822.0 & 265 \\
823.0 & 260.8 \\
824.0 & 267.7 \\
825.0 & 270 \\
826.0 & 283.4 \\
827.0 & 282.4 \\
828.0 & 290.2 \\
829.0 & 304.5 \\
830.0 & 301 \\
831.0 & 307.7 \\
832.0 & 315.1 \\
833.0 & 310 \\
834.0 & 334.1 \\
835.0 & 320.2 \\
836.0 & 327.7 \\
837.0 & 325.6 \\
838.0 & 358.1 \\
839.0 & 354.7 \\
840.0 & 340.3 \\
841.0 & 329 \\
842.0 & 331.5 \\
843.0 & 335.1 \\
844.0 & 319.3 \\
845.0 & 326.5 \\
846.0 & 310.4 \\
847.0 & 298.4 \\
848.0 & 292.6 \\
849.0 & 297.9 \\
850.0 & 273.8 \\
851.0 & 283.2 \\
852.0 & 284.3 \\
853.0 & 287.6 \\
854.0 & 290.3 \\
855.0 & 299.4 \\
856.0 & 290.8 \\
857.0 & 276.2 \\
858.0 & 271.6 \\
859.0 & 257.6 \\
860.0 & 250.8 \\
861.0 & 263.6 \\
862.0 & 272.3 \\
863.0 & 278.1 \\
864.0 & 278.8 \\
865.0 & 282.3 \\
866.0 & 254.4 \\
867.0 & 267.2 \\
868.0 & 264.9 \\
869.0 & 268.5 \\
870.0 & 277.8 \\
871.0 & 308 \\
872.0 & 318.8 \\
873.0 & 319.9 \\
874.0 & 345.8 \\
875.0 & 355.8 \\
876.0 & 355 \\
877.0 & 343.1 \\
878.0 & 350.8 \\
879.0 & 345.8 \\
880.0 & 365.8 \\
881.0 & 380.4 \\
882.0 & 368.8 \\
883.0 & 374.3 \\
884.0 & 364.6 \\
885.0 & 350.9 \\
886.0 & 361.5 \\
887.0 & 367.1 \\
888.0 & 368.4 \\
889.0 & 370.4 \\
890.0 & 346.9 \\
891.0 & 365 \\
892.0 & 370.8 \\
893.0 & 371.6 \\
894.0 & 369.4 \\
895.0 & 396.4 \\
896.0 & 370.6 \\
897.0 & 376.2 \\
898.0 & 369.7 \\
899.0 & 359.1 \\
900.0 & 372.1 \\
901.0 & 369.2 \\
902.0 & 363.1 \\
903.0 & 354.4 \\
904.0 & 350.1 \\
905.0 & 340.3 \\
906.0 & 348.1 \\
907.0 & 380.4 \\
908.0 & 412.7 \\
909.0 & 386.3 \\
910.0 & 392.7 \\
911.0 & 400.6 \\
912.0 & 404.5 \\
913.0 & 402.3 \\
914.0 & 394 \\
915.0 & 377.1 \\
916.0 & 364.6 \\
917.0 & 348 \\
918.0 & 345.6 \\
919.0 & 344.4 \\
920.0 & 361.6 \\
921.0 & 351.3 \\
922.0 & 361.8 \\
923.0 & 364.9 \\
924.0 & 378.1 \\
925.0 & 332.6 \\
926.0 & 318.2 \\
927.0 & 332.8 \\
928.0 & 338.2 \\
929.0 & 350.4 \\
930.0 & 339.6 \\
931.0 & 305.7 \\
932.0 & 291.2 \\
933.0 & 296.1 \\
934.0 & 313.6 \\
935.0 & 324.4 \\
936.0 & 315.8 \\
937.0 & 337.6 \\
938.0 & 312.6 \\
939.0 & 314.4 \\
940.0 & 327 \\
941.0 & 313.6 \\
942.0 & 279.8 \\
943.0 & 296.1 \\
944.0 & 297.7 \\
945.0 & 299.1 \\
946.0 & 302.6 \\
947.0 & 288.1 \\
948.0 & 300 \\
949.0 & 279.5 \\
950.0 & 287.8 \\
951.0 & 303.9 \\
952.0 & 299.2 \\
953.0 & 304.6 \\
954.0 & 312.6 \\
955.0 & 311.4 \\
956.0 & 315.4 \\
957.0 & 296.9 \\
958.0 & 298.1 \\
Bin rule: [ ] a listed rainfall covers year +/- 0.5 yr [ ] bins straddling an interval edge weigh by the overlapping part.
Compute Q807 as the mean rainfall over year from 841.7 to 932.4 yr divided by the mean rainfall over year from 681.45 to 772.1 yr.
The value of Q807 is 1.6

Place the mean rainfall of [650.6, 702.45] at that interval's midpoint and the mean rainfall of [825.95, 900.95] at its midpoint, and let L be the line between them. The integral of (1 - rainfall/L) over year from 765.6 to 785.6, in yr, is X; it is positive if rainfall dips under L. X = 3.5 yr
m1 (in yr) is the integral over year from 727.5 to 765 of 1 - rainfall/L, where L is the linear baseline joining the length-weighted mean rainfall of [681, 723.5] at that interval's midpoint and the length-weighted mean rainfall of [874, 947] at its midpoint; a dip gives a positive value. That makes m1 1.2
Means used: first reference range 195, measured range 221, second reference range 351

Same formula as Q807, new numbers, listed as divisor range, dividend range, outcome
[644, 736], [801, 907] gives 1.39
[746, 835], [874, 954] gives 1.37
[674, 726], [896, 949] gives 1.69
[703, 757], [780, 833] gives 1.29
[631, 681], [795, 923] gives 1.18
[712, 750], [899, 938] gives 1.73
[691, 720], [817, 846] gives 1.64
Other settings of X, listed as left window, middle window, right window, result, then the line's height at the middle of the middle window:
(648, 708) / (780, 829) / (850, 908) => 5.24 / 292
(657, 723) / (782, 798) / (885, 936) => 0.80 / 278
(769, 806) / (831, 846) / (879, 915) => -1.10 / 307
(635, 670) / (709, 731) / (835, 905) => 6.98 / 289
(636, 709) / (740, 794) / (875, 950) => 8.56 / 281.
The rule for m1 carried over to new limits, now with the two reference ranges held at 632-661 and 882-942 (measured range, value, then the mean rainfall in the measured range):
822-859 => 3.7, 303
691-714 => 9.2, 180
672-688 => 2.9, 241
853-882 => 3.5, 302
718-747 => 9.7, 206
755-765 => 2.3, 244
